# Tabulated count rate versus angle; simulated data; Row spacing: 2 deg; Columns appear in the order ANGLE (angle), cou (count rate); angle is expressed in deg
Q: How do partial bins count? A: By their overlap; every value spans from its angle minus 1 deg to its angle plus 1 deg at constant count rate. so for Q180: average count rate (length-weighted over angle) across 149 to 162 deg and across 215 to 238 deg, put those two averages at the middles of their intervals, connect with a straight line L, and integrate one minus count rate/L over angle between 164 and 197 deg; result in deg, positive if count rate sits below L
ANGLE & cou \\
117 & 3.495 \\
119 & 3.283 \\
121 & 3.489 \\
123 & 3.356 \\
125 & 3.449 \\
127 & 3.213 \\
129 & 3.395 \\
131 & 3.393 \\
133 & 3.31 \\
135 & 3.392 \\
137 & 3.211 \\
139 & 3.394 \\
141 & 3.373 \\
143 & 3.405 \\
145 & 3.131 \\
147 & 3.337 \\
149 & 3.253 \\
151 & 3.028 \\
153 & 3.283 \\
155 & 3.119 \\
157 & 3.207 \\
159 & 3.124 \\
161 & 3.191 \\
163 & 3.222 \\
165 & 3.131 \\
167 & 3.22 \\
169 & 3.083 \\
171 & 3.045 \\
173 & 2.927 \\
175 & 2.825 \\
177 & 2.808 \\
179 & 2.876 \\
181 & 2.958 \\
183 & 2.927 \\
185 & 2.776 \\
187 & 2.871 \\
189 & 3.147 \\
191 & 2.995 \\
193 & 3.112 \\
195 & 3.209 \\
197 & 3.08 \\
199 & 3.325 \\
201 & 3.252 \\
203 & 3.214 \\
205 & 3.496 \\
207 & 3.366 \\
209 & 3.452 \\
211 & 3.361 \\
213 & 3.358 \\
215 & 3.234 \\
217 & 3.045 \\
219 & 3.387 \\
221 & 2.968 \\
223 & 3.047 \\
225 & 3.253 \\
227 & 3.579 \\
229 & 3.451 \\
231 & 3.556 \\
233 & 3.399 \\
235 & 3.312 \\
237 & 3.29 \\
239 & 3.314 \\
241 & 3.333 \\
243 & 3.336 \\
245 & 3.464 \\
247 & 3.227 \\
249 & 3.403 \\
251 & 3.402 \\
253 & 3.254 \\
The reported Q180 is 2.2 deg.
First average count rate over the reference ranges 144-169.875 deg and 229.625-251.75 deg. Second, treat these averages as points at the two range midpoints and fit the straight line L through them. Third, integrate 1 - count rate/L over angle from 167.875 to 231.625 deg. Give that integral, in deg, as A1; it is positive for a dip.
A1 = 2.4 deg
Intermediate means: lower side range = 3.18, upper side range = 3.37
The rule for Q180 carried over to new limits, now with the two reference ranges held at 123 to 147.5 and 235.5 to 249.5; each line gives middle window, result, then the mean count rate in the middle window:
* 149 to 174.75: 1.6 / 3.13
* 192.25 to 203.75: 0.5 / 3.2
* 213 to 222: 0.4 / 3.18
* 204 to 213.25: -0.2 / 3.41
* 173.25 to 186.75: 1.9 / 2.87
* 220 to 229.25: 0.3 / 3.24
